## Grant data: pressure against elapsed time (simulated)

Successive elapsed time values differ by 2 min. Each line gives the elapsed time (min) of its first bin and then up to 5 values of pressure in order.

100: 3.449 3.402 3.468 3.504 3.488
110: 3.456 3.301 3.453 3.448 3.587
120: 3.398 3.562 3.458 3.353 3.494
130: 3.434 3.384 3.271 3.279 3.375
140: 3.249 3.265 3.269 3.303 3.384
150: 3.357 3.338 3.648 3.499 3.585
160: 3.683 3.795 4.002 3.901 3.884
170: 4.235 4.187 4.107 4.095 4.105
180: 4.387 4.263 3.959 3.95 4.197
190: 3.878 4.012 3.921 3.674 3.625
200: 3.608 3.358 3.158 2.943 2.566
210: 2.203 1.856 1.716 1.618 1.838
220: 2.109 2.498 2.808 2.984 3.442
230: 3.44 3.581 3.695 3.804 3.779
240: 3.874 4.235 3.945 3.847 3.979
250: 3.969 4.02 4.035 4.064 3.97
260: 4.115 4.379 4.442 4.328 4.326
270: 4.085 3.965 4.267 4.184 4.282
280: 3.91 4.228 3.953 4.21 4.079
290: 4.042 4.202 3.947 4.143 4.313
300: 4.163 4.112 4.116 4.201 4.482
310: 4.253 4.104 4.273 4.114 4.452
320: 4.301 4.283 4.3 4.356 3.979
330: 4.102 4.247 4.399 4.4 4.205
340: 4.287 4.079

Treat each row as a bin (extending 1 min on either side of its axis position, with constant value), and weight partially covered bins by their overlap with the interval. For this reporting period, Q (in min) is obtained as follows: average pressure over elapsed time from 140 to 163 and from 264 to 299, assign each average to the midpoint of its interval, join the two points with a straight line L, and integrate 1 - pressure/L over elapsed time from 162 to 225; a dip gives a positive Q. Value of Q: 4.7 min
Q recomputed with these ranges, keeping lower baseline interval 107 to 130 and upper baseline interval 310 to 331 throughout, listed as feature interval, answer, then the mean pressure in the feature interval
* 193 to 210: 2.17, 3.29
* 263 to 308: -0.81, 4.17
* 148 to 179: -1.59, 3.81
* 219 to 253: 3.30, 3.53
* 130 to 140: 0.53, 3.33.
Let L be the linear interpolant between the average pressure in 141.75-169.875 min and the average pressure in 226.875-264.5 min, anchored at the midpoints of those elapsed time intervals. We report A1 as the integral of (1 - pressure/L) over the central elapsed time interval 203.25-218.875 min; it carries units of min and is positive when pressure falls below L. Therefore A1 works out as 6.45 min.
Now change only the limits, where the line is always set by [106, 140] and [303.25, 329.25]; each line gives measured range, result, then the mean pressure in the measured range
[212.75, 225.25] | 5.6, 2.11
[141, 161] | 0.6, 3.43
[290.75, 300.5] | 0.0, 4.15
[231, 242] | 0.3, 3.79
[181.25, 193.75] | -1.1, 4.03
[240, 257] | -0.2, 4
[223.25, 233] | 1.5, 3.26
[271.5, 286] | -0.1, 4.12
